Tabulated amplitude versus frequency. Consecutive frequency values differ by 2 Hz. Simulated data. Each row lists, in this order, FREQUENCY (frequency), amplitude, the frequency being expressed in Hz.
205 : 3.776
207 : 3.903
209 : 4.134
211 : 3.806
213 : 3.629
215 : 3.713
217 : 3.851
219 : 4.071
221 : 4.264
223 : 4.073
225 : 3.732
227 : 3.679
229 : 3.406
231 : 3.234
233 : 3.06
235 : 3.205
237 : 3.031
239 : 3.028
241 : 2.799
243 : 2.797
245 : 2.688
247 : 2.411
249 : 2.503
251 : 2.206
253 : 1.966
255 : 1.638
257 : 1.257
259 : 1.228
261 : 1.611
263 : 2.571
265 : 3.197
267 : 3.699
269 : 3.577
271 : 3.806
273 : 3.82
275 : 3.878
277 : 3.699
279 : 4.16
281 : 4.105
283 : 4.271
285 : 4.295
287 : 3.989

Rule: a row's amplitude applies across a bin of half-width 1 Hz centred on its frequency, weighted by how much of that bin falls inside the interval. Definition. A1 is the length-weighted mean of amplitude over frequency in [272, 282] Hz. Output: 3.93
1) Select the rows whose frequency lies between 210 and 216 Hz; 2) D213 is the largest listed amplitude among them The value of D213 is 3.806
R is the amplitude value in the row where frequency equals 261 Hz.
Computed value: 1.611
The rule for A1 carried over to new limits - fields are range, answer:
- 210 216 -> 3.72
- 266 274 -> 3.73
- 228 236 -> 3.23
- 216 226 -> 4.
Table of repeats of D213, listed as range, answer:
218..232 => 4.264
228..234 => 3.406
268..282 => 4.16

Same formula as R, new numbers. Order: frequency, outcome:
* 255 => 1.638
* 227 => 3.679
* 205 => 3.776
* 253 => 1.966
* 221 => 4.264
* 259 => 1.228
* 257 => 1.257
